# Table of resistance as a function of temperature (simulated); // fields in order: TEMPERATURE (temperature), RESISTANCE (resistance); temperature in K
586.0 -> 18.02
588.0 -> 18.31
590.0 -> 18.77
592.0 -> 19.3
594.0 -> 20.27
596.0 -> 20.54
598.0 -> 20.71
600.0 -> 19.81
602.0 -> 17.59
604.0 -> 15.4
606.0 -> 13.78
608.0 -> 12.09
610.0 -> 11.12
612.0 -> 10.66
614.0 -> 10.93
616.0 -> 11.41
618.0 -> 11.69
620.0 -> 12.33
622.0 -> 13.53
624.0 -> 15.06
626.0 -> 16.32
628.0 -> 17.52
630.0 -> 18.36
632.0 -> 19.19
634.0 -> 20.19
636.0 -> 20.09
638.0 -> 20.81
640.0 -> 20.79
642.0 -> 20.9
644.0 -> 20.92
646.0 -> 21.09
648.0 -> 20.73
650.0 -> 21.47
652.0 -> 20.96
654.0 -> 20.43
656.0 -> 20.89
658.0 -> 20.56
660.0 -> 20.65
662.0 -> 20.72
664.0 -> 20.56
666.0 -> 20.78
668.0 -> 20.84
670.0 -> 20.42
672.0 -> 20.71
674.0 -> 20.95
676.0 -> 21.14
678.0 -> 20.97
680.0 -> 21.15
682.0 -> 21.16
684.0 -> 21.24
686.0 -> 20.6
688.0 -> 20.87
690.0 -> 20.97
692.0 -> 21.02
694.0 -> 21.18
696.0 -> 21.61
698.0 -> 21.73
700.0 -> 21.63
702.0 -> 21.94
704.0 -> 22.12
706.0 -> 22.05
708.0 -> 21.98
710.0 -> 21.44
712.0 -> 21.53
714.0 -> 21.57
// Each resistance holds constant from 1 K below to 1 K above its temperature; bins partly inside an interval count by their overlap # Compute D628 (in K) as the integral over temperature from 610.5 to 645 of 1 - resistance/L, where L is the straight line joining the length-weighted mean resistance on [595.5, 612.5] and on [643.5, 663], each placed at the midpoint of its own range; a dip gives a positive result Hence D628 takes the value 3.67 K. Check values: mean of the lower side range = 15.8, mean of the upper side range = 20.8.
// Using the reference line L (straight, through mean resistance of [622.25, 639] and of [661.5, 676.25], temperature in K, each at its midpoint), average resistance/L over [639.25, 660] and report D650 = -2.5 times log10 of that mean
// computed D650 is -0.075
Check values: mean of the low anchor 18.2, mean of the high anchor 20.7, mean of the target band 20.9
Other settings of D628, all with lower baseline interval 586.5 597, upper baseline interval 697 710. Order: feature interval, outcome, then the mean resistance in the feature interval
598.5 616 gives 5.1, 14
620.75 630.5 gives 2.0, 15.9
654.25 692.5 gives 0.6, 20.8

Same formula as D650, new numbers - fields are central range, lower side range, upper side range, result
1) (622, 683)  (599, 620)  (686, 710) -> -0.16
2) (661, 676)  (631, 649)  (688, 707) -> 0.02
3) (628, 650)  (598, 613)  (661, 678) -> -0.13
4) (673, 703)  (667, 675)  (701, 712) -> 0.00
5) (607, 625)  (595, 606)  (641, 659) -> 0.50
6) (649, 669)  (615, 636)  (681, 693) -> -0.12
